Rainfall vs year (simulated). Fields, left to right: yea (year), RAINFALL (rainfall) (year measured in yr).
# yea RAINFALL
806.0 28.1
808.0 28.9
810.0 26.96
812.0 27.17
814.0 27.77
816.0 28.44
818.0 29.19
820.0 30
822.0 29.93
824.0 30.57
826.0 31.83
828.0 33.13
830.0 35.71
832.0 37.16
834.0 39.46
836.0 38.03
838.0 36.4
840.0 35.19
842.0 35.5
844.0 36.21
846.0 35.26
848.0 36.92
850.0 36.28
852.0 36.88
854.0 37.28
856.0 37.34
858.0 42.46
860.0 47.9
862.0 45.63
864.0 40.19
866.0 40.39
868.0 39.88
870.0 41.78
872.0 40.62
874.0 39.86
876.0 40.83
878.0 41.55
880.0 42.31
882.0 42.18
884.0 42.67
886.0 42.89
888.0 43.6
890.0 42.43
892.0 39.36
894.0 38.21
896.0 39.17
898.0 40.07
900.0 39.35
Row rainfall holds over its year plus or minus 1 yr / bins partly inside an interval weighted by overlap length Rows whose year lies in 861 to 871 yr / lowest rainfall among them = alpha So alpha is 39.88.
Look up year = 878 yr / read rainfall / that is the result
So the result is 41.55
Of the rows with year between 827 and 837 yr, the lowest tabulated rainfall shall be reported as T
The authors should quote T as 33.13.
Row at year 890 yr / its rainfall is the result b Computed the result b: 42.43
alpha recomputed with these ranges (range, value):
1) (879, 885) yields 42.18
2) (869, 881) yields 39.86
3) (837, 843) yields 35.19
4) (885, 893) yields 39.36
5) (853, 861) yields 37.28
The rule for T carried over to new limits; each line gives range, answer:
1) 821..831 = 29.93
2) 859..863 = 45.63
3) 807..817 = 26.96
